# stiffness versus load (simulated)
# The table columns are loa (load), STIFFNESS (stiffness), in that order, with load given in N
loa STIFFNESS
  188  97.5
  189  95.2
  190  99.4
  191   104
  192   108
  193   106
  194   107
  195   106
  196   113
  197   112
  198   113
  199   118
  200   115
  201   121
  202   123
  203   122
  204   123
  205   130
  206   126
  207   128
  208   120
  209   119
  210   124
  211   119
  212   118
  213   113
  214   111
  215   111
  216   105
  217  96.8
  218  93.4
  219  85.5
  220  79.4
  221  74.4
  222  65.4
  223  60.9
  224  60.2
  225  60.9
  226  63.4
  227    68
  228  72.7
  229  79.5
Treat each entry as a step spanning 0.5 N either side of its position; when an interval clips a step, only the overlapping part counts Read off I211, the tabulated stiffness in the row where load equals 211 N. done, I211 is 119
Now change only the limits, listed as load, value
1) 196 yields 113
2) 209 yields 119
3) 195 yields 106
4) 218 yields 93.4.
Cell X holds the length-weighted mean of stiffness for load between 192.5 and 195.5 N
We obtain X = 106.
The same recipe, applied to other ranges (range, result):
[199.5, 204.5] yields 121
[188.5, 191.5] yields 99.5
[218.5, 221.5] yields 79.8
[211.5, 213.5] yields 116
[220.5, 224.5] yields 65.2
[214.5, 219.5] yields 98.3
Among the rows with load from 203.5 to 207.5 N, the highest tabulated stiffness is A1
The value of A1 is 130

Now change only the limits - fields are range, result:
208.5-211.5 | 124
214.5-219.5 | 111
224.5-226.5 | 63.4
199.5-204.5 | 123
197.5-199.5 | 118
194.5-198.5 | 113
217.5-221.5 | 93.4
